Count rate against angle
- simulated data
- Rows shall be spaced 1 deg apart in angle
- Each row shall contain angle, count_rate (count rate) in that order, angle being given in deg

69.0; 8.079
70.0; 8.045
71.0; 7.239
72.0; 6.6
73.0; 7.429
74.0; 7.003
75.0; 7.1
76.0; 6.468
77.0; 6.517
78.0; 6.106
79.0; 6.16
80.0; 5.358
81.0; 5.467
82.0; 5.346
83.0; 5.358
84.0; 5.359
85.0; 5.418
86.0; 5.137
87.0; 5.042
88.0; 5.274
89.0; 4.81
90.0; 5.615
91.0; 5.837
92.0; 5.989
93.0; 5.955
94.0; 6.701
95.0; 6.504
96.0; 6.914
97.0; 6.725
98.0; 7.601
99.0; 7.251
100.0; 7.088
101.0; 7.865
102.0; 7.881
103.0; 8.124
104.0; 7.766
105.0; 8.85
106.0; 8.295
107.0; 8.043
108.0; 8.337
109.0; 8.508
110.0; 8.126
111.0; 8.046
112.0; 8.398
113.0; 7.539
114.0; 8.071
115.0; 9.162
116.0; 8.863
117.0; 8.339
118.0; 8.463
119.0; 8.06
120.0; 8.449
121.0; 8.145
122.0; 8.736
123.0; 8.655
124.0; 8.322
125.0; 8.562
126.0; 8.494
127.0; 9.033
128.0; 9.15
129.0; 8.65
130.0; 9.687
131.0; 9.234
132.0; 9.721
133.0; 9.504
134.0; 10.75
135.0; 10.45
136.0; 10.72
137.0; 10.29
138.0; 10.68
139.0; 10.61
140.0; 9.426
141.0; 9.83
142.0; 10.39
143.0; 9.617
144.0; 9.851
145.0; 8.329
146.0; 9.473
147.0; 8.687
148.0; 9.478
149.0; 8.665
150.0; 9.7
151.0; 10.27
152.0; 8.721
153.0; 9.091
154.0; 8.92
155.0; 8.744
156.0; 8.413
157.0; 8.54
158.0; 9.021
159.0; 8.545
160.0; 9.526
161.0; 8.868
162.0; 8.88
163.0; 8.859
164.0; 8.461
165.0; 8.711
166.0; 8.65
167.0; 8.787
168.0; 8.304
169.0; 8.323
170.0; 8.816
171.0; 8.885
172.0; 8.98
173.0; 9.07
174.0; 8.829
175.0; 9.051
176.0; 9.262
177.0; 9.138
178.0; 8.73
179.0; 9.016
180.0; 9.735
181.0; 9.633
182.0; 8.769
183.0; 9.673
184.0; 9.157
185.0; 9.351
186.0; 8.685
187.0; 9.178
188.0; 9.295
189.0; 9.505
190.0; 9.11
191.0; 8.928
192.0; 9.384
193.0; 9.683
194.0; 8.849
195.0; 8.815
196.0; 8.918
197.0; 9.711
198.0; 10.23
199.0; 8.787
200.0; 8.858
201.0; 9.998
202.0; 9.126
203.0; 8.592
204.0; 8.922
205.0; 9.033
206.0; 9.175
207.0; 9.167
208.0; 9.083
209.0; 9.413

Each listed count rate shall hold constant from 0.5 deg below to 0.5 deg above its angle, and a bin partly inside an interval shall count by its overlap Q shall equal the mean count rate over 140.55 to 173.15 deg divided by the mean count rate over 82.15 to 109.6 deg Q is 1.3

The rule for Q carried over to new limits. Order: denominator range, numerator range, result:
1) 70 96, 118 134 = 1.47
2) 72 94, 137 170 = 1.56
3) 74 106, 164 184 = 1.40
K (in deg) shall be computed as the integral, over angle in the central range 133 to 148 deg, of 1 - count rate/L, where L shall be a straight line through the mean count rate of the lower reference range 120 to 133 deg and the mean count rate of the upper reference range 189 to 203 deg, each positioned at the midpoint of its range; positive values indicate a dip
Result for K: -1.6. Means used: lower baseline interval 8.87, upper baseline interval 9.25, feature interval 9.91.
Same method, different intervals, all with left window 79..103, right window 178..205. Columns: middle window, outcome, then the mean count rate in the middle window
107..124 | -3.6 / 8.36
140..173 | -3.6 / 9.02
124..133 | -2.2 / 9.05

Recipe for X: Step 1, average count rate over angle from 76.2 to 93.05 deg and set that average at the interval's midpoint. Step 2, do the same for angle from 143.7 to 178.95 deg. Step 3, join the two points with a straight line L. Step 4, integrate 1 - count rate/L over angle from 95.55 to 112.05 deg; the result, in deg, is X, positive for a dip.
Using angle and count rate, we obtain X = -3.70 deg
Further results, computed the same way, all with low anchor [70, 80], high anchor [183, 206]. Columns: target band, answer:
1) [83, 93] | 2.3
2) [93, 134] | -3.9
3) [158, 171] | -0.3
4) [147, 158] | -0.9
